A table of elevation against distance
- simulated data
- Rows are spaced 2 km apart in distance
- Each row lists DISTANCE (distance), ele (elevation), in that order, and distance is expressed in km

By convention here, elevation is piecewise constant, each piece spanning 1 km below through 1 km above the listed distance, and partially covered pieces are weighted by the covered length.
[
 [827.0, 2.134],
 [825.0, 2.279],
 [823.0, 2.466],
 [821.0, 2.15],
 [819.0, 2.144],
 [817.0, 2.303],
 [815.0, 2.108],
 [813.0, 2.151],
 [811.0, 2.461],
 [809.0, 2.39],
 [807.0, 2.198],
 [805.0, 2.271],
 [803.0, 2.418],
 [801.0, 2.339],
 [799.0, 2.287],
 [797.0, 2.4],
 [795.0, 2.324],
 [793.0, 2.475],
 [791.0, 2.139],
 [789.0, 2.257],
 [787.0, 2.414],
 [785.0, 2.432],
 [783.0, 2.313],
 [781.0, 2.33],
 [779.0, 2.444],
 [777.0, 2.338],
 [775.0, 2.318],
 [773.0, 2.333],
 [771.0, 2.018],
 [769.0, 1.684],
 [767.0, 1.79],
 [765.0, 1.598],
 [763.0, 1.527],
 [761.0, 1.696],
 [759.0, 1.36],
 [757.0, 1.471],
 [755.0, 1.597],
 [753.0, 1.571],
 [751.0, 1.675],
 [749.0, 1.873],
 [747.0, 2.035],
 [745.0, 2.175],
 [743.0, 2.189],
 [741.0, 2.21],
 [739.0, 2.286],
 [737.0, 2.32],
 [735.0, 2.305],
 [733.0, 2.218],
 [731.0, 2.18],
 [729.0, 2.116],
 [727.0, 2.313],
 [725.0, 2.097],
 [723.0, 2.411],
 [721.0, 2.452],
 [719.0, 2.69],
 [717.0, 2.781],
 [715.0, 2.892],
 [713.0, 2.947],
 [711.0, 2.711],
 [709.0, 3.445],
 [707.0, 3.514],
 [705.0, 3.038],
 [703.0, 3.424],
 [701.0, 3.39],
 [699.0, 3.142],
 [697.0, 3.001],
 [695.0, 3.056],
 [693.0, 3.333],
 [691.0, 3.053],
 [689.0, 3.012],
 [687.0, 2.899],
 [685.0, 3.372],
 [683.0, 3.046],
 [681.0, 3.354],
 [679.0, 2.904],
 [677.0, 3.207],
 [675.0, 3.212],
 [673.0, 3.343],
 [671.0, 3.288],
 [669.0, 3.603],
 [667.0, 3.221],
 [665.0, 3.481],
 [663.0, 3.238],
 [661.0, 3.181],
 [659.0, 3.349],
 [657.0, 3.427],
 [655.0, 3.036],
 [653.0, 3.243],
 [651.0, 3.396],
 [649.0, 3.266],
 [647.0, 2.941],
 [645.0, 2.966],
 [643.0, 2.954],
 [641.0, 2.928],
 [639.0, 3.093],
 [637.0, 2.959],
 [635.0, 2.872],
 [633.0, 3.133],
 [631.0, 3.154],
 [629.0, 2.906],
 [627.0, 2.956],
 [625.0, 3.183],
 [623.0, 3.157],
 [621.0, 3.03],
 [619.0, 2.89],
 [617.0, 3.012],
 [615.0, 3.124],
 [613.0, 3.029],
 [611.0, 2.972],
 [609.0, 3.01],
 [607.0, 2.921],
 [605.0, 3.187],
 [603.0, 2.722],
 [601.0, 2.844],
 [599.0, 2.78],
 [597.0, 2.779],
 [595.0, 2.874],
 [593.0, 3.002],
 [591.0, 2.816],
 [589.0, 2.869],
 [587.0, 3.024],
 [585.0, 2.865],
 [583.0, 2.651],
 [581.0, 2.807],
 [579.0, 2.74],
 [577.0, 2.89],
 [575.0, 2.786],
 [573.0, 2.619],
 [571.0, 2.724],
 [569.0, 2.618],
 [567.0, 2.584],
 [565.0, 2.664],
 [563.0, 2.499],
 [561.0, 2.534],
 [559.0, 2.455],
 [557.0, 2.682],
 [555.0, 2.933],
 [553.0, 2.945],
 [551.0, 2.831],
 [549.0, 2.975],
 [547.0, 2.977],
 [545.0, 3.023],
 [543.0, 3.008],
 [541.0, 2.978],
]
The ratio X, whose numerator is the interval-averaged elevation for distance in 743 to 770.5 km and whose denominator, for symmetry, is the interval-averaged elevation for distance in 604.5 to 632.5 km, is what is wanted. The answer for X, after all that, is 0.57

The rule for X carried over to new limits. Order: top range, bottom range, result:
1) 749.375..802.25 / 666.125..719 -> 0.65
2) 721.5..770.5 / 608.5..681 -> 0.62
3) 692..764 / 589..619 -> 0.83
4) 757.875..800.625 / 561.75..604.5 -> 0.76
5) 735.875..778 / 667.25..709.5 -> 0.59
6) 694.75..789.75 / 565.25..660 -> 0.79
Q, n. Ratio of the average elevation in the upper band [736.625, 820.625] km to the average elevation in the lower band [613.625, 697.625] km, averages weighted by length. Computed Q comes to 0.67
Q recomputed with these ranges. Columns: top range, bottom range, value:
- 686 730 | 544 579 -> 1.05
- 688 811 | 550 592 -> 0.87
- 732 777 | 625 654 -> 0.63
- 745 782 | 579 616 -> 0.65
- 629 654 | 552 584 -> 1.14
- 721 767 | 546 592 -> 0.71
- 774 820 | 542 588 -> 0.83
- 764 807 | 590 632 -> 0.75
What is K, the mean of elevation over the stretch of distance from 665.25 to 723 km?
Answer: 3.11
